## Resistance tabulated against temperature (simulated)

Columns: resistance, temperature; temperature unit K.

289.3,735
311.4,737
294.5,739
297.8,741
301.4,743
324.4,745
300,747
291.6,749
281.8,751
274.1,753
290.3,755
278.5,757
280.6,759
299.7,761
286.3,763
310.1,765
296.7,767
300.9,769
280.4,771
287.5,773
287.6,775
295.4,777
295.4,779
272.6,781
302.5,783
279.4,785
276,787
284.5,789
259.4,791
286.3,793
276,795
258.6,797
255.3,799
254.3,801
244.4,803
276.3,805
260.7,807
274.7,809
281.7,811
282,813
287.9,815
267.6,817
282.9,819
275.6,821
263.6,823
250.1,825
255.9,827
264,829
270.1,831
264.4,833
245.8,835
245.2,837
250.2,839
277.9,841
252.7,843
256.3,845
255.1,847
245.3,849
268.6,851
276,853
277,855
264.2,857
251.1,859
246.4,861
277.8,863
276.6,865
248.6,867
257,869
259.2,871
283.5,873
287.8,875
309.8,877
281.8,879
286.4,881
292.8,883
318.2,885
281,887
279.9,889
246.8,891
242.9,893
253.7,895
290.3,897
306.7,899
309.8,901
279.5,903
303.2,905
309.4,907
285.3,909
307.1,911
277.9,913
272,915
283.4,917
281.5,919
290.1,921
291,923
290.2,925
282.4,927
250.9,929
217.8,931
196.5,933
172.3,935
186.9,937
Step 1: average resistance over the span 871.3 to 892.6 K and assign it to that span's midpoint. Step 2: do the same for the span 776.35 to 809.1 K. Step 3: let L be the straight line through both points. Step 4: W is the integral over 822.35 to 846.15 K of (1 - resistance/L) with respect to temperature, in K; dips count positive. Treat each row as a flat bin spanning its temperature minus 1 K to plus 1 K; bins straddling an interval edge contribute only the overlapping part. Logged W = 1.8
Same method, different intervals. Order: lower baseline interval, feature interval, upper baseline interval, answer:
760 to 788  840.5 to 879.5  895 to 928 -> 3.1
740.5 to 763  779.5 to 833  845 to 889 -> 2.3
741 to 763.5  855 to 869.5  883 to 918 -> 1.3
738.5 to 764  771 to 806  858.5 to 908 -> 1.5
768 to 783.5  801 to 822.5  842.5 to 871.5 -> 0.4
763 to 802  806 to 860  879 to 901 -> 3.3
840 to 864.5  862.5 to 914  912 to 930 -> -2.1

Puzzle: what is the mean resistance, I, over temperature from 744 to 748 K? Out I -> 312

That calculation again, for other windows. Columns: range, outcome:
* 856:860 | 258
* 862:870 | 265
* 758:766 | 294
